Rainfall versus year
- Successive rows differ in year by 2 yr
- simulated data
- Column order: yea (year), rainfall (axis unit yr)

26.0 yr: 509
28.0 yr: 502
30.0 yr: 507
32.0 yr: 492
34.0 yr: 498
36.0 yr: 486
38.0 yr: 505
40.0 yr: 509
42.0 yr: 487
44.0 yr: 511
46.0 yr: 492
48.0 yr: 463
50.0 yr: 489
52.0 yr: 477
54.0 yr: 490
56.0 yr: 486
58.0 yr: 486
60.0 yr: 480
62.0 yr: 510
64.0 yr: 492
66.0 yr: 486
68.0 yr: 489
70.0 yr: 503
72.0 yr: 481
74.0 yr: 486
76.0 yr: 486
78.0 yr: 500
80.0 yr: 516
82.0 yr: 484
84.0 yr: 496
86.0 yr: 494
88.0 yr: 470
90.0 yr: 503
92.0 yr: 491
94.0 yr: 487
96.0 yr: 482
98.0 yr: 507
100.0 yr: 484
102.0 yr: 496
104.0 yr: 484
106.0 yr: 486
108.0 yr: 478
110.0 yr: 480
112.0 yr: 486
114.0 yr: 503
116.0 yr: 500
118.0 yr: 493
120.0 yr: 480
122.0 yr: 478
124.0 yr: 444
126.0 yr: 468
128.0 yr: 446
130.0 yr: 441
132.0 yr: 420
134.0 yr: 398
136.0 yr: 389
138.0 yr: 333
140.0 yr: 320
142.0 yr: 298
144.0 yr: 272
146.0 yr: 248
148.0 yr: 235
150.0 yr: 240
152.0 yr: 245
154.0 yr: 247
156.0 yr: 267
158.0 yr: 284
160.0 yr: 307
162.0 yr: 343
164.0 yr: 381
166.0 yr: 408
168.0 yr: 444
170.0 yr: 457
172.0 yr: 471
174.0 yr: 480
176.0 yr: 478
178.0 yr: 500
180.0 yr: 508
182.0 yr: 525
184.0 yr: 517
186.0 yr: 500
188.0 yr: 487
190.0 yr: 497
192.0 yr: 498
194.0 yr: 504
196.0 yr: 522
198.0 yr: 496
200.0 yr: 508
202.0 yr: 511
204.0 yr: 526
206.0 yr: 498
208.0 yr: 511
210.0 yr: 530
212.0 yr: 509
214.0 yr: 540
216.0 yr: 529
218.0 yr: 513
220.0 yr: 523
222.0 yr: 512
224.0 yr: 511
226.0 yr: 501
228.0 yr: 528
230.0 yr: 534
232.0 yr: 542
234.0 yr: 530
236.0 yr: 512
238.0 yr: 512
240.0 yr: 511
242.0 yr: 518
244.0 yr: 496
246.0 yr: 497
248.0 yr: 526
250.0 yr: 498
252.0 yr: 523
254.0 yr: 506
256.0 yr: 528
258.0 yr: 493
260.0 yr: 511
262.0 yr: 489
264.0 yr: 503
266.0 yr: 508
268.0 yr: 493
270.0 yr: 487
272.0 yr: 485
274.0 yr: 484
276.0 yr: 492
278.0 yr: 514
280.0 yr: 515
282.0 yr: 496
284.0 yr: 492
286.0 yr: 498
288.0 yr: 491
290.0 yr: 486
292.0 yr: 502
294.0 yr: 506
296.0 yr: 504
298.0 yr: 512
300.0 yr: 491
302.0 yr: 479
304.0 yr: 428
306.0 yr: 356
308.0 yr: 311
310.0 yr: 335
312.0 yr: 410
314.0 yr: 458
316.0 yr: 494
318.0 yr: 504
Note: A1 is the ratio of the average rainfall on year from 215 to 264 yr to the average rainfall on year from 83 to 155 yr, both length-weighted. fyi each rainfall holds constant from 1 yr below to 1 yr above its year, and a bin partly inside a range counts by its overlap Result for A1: 1.22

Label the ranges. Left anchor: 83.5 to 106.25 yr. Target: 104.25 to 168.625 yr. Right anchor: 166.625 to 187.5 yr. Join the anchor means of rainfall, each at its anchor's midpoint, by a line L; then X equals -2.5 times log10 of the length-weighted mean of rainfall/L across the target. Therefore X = 0.26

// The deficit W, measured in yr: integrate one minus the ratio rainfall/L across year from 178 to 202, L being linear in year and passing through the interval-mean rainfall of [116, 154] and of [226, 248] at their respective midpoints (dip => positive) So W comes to -3.0 yr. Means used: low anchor 370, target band 506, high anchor 518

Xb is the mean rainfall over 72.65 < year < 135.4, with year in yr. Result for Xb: 479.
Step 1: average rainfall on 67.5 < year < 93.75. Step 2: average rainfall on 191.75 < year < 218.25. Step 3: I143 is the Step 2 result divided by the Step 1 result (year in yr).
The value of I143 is 1.0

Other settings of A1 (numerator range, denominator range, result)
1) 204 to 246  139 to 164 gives 1.85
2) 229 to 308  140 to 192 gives 1.28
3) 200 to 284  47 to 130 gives 1.05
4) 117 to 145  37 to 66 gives 0.83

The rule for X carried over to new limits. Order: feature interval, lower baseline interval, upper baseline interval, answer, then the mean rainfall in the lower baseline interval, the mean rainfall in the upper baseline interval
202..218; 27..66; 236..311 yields -0.07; 493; 486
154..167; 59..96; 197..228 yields 0.48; 492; 515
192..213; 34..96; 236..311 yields -0.05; 491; 486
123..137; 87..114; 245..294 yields 0.14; 488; 501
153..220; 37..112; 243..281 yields 0.08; 490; 503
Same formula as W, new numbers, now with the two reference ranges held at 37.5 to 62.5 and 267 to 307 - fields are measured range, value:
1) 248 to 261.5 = -0.67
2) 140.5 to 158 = 8.19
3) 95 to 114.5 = 0.04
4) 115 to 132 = 0.80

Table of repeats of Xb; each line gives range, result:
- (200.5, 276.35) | 511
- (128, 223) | 429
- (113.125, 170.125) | 370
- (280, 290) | 496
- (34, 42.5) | 497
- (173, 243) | 512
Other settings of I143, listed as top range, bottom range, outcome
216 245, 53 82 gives 1.05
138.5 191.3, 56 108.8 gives 0.78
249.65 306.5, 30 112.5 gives 1.01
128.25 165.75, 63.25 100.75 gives 0.65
